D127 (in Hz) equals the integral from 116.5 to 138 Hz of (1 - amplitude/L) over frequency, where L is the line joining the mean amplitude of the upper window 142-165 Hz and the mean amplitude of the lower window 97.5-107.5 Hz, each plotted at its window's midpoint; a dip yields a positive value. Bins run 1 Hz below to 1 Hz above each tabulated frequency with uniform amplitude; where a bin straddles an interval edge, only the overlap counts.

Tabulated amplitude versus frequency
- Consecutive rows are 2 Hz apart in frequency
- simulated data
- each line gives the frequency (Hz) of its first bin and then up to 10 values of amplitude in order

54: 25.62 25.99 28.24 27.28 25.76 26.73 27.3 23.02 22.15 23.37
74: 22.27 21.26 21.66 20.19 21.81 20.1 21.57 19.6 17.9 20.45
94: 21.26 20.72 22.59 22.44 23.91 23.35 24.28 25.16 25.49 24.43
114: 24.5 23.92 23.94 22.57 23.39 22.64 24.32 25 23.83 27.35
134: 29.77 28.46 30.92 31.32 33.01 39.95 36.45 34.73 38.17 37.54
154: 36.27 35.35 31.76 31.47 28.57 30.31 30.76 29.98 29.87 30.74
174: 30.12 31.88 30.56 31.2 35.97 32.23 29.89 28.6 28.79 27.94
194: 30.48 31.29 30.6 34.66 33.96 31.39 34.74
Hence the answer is 2.6 Hz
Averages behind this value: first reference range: 23.4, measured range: 25.4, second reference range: 34.5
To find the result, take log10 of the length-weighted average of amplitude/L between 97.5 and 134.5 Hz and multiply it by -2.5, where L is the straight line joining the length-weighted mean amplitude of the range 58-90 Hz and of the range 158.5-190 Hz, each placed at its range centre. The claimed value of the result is 0.08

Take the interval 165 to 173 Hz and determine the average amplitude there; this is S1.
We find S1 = 30.3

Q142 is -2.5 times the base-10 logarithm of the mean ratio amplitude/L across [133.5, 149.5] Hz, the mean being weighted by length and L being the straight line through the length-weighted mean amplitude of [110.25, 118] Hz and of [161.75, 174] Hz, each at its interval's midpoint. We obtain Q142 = -0.22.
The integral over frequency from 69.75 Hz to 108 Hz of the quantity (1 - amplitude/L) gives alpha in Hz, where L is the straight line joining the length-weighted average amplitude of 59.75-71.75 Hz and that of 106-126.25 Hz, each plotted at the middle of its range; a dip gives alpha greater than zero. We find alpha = 4.5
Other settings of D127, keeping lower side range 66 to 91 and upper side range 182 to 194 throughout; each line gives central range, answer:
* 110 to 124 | 0.4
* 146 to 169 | -4.7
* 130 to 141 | -1.3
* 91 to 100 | 0.6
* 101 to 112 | -0.3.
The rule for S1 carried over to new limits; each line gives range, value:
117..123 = 23.3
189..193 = 28.4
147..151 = 36.5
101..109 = 24.2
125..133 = 25.1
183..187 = 31.1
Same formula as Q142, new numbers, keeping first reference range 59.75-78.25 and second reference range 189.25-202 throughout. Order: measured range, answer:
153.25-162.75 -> -0.14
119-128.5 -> 0.15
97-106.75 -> 0.11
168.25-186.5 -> -0.05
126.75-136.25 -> 0.03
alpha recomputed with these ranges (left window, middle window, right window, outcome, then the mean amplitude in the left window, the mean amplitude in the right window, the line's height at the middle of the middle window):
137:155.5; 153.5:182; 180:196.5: 1.3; 35.4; 30.7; 33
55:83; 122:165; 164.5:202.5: -3.7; 24.1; 31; 28.6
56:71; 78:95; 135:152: 4.7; 25.8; 34.3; 28.2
